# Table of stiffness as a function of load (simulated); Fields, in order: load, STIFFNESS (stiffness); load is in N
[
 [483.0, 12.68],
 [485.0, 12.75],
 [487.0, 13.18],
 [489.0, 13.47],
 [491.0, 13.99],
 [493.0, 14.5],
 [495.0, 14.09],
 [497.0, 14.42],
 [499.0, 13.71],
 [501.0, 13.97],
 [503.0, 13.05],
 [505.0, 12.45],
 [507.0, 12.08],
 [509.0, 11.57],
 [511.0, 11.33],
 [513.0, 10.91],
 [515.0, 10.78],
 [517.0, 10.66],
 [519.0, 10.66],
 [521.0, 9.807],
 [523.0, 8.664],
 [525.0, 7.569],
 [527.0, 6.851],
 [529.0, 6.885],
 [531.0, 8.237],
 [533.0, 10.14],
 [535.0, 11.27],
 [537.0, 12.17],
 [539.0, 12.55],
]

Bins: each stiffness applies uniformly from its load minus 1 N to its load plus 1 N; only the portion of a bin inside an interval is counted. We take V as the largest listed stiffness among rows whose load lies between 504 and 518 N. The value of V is 12.45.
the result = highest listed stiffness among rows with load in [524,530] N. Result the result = 7.569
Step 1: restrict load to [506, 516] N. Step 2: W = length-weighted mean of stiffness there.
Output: 11.3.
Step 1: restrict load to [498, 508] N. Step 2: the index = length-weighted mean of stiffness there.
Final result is 13.1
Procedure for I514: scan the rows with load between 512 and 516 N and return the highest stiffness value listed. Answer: 10.91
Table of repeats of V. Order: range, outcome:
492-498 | 14.5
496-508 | 14.42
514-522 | 10.78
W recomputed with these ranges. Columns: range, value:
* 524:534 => 7.94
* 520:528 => 8.22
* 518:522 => 10.2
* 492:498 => 14.3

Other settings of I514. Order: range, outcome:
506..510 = 12.08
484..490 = 13.47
